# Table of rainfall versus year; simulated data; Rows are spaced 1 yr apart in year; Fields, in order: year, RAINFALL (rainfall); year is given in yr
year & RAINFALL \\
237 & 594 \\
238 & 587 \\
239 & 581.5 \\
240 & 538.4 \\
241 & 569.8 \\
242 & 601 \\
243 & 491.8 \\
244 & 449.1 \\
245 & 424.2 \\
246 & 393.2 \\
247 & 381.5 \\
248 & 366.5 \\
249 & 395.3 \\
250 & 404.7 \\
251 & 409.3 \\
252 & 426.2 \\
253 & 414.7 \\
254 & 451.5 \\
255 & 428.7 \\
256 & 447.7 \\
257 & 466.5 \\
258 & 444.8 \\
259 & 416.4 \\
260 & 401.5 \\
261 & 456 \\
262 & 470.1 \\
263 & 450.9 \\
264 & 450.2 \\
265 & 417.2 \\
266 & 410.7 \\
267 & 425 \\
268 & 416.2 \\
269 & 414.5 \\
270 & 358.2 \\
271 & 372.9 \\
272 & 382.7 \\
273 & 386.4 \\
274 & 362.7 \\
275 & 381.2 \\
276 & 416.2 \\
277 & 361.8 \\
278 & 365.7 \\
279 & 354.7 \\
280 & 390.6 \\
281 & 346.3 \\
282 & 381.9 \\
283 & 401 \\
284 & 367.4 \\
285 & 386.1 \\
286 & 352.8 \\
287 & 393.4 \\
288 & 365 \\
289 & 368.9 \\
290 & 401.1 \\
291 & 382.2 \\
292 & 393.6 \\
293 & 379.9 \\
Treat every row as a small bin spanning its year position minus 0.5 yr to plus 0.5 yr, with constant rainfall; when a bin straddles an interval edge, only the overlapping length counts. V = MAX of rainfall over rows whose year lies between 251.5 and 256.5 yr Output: 451.5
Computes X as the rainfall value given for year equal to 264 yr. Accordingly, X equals 450.2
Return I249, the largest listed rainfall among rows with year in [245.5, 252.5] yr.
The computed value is 426.2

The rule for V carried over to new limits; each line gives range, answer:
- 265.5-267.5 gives 425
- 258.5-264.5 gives 470.1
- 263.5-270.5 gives 450.2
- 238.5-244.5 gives 601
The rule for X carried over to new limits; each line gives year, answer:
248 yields 366.5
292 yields 393.6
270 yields 358.2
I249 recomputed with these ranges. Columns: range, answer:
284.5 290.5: 401.1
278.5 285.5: 401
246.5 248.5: 381.5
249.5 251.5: 409.3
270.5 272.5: 382.7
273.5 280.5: 416.2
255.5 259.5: 466.5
